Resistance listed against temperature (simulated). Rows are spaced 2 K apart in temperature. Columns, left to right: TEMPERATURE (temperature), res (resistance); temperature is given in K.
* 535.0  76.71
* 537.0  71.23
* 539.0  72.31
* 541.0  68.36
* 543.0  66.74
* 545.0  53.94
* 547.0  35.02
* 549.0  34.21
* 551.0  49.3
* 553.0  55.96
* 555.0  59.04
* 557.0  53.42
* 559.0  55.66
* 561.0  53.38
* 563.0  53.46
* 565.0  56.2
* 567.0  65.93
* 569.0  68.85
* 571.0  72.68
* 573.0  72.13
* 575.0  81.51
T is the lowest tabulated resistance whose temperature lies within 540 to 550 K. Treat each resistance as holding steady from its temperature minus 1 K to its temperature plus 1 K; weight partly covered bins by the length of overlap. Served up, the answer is 34.21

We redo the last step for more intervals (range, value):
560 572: 53.38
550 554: 49.3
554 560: 53.42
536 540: 71.23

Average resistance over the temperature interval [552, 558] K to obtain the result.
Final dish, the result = 56.1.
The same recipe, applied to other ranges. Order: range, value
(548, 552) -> 41.8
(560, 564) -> 53.4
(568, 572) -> 70.8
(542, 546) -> 60.3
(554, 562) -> 55.4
